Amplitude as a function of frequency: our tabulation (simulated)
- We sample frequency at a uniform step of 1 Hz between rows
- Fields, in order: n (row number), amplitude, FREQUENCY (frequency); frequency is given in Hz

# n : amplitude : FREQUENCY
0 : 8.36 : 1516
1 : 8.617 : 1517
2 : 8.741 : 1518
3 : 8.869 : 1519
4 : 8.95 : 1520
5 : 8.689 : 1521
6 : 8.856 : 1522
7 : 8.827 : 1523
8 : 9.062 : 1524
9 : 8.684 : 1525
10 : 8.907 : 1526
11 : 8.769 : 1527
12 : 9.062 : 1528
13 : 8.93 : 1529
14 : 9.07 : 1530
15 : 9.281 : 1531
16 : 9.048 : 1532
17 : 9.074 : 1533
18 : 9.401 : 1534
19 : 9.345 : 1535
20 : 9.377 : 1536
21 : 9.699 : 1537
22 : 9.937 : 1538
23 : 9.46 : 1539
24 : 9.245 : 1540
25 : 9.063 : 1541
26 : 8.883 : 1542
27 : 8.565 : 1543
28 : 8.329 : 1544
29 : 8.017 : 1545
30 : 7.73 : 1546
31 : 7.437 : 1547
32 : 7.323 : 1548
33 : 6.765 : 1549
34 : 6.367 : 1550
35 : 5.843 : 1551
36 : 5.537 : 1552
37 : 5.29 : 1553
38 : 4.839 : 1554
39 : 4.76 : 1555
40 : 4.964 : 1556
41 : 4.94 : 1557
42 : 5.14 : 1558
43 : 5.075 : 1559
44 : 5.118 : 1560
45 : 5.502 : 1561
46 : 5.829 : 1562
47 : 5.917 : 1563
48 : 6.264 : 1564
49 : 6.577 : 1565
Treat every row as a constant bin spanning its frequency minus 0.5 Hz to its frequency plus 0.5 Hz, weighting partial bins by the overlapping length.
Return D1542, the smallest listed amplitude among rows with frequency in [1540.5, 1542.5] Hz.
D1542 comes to 8.883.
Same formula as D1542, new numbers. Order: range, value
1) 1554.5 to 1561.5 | 4.76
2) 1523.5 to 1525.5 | 8.684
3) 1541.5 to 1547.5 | 7.437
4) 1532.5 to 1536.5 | 9.074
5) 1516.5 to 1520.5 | 8.617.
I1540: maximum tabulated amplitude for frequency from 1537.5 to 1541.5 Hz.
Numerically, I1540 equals 9.937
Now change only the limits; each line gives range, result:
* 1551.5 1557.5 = 5.537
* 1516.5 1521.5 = 8.95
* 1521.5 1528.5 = 9.062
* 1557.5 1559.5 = 5.14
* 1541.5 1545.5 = 8.883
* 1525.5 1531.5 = 9.281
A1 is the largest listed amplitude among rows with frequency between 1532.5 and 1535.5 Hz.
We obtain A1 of 9.401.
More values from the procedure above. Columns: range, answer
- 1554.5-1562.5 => 5.829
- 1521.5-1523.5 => 8.856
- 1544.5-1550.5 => 8.017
